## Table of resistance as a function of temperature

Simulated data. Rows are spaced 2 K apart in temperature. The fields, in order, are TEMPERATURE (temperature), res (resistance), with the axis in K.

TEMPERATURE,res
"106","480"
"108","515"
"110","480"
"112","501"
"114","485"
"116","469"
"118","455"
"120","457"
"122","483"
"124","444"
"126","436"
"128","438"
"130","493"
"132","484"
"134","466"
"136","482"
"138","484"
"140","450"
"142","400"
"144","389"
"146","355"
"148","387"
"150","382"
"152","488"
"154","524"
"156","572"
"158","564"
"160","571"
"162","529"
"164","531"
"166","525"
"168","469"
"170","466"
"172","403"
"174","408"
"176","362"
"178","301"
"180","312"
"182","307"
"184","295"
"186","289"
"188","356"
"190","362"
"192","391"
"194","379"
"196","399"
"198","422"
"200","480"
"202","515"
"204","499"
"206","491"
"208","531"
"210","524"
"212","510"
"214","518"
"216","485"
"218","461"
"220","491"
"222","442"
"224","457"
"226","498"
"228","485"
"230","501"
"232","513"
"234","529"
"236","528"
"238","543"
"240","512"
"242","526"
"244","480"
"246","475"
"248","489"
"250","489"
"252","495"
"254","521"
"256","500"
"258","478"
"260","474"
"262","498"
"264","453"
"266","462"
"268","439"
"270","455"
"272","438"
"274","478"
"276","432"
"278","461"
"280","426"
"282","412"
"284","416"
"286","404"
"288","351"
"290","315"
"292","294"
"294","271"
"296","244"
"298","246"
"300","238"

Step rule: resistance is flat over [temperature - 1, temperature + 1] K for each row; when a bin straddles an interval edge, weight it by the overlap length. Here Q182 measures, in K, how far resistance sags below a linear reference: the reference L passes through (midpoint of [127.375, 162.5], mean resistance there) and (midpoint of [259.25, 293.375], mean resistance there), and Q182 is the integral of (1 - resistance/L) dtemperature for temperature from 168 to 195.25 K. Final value 5.7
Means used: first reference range 469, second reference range 422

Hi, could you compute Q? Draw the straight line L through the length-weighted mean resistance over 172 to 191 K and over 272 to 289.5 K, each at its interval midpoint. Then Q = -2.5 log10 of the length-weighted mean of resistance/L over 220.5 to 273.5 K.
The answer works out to -0.240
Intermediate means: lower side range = 336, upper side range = 420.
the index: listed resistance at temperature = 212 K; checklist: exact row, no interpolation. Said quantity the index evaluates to 510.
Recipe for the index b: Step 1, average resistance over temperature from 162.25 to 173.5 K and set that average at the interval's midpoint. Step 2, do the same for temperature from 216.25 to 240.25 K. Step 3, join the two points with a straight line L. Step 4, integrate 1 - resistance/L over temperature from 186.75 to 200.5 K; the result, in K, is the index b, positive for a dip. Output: 2.6 K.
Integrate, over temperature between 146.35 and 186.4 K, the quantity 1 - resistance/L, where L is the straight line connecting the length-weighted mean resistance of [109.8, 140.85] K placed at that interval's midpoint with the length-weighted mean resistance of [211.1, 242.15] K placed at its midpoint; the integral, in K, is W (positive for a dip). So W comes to 3.8 K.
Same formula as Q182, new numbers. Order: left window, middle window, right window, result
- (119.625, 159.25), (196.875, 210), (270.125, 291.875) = -1.6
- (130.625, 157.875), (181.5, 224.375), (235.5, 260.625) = 3.9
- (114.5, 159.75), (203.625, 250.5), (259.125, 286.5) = -4.9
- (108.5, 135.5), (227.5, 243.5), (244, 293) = -2.4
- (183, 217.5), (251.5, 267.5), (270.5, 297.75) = -3.5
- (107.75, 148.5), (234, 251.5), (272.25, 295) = -4.3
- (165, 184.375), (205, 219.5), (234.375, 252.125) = -1.6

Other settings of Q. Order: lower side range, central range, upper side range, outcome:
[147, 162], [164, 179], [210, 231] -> 0.17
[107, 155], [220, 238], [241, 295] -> -0.12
